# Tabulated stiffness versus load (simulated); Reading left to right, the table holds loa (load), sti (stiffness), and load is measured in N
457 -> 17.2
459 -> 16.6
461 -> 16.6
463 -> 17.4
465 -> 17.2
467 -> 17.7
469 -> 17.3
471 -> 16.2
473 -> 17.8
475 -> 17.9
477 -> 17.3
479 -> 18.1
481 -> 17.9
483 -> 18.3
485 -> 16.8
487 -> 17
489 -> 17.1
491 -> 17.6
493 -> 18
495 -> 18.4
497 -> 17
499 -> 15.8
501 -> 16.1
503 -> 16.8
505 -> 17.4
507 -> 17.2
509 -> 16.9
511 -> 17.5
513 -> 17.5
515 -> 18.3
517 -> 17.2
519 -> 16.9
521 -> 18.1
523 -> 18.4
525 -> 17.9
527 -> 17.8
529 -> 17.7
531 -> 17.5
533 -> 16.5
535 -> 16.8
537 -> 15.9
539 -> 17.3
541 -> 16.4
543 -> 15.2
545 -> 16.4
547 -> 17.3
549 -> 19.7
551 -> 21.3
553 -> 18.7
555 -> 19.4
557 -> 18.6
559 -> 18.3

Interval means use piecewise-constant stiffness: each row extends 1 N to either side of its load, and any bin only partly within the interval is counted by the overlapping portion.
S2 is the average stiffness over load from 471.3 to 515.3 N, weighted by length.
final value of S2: 17.4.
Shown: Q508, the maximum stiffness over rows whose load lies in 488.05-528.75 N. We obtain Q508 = 18.4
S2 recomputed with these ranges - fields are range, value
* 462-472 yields 17.2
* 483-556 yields 17.5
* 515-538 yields 17.4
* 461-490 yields 17.4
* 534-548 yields 16.5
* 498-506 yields 16.5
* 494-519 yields 17.2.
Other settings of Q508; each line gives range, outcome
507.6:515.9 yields 18.3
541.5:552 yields 21.3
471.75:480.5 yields 18.1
